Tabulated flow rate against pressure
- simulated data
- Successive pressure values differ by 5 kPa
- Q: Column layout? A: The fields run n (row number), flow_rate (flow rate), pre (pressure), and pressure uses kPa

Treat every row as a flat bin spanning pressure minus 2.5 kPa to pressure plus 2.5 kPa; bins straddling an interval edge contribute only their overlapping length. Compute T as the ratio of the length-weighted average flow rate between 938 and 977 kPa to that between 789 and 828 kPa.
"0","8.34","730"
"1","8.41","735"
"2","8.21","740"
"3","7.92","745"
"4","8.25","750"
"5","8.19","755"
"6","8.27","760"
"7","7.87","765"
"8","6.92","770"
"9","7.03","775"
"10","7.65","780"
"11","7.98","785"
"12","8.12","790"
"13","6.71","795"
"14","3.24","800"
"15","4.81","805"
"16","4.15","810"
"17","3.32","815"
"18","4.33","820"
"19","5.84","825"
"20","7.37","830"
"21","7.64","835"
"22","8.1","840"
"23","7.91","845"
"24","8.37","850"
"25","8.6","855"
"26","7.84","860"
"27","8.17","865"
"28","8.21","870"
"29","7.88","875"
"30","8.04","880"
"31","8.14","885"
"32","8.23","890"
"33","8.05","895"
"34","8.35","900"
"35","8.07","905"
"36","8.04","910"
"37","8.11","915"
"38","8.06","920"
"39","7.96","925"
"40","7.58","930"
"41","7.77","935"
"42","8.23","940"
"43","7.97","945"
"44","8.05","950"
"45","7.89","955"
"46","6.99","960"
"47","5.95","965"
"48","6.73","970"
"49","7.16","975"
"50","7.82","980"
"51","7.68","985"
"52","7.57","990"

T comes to 1.48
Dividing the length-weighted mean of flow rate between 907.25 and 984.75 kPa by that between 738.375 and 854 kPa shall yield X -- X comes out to 1.1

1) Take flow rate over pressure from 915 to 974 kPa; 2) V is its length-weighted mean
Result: 7.57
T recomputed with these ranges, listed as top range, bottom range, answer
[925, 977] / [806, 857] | 1.15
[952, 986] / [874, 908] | 0.88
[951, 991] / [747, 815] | 1.07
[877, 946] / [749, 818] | 1.23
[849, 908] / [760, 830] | 1.33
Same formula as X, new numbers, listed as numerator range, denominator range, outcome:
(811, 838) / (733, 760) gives 0.69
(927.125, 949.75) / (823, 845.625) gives 1.07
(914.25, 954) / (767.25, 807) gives 1.21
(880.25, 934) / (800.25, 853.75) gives 1.32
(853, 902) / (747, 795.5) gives 1.05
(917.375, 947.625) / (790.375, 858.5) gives 1.26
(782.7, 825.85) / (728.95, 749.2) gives 0.65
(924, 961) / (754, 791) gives 1.01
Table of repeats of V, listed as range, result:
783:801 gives 6.74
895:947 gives 8.02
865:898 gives 8.1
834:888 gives 8.1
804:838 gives 5.42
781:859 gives 6.48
